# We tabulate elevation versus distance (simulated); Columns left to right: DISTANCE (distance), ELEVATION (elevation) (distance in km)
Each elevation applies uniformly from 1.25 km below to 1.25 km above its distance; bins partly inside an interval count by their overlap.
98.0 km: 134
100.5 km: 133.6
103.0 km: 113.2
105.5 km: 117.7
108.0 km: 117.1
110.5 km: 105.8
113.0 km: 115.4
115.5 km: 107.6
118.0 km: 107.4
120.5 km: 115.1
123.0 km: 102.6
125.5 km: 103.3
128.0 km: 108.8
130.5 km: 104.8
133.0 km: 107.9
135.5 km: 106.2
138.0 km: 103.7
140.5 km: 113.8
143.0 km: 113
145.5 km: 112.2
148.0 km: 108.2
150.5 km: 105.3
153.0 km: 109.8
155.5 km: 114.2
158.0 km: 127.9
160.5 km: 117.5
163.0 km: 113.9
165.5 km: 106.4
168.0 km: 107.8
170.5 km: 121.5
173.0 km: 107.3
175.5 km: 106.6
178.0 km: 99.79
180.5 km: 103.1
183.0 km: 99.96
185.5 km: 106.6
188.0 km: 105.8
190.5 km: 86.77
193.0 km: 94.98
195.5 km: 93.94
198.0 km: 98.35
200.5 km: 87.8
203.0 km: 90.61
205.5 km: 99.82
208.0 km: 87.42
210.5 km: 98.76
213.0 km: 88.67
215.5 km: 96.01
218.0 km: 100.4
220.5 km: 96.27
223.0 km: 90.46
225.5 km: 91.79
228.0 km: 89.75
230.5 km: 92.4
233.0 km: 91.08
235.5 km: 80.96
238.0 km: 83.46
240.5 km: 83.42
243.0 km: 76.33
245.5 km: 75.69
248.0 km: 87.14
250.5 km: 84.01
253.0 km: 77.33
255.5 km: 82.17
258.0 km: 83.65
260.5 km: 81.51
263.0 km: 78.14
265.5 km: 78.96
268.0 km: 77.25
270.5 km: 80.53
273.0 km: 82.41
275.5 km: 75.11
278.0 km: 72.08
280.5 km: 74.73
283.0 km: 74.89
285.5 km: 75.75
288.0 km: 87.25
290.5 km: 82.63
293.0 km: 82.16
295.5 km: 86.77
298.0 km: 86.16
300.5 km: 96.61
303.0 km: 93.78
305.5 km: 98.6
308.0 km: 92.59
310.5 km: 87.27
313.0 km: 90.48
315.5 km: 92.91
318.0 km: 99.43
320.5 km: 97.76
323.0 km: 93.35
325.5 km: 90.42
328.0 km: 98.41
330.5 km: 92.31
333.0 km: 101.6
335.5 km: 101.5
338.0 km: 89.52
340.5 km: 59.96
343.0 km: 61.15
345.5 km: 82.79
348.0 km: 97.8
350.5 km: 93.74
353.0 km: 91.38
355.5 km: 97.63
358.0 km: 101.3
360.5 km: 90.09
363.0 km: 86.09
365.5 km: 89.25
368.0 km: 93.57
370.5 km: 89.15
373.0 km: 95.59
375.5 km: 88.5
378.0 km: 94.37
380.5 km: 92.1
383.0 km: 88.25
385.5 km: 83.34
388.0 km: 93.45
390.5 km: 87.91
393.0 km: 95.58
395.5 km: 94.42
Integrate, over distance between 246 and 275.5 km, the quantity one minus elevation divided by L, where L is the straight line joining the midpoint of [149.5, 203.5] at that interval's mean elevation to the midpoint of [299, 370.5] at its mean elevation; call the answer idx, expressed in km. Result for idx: 5.1 km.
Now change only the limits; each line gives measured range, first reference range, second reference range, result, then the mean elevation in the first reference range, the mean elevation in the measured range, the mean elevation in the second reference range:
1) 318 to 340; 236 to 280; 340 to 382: -2.2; 79.9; 94.6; 89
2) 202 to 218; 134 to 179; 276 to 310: 1.0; 111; 94.1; 84.8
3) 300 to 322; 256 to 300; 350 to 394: -2.6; 80.3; 94.3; 91.7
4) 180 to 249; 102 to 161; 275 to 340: 5.8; 111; 92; 88.8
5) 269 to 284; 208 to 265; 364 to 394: 1.9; 86.7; 76.7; 90.8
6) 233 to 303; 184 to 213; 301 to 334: 9.9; 95.3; 81.4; 94.5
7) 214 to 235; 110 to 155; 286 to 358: 1.4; 109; 93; 90.3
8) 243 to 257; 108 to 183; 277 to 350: 2.2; 110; 80.9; 87.7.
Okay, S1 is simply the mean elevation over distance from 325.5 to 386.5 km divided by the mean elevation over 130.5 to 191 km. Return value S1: 0.8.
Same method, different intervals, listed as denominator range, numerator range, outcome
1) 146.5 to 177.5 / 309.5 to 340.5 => 0.83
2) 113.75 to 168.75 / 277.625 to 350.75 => 0.80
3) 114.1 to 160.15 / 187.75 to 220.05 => 0.86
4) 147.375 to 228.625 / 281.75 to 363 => 0.88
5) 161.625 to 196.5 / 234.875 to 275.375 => 0.78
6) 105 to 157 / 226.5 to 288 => 0.74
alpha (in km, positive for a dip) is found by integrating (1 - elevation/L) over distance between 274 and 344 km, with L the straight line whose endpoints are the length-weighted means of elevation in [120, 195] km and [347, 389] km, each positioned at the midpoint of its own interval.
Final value 6.8 km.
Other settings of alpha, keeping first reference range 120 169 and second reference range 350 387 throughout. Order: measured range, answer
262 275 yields 2.7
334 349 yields 1.9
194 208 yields 1.6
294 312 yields 1.0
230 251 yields 3.8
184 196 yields 1.0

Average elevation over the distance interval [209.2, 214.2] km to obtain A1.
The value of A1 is 93.7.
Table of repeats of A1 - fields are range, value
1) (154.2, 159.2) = 121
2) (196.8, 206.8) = 94.1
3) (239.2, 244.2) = 79.9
